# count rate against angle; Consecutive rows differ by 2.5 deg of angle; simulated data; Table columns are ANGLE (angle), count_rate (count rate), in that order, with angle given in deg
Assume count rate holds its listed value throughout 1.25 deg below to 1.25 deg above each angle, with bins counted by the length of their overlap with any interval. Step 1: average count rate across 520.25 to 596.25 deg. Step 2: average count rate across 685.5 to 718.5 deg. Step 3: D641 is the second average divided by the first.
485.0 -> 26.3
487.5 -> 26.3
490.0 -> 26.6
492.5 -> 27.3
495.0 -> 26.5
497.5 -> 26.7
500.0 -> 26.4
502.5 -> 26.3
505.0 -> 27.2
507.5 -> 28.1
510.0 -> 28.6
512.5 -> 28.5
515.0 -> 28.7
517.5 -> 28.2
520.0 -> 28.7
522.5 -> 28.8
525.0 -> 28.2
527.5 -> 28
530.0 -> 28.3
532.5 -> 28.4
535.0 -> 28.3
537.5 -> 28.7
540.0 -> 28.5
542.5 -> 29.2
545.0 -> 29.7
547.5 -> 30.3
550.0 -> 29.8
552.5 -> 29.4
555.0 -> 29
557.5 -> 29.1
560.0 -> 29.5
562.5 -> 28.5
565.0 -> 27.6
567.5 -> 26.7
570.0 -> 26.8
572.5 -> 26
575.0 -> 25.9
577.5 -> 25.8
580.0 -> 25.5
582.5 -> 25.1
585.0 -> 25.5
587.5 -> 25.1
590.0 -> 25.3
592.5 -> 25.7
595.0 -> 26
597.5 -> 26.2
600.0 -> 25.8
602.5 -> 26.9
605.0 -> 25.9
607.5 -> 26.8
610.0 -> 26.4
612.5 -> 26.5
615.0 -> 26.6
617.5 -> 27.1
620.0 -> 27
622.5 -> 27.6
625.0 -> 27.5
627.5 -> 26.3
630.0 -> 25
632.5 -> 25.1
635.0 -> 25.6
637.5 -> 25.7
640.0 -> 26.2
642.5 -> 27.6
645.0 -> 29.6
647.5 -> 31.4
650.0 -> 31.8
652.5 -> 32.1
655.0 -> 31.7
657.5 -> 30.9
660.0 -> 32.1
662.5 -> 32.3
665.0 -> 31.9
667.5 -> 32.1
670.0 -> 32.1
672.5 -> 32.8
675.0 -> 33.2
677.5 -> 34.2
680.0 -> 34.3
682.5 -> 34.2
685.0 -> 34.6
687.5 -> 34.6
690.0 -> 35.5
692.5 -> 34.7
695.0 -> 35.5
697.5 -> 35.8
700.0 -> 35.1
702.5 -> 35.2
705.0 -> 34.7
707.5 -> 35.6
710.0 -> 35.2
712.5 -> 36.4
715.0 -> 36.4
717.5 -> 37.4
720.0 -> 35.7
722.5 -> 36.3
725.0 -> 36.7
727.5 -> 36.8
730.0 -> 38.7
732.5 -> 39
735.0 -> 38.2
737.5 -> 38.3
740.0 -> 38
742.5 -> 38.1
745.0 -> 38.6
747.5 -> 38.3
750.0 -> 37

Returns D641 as 1.28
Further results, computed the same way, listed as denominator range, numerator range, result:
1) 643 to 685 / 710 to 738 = 1.15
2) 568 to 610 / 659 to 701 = 1.30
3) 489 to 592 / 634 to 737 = 1.22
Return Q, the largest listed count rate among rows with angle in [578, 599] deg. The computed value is 26.2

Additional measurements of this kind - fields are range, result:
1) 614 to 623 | 27.6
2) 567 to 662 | 32.1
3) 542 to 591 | 30.3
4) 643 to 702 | 35.8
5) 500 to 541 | 28.8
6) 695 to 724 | 37.4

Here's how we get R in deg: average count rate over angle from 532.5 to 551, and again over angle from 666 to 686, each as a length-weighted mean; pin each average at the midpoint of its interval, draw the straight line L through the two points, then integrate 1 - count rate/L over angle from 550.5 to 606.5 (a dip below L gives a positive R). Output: 6.6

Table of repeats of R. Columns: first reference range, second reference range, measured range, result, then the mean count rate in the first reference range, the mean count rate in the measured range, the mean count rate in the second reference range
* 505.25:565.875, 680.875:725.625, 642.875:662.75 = 1.3 deg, 28.7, 31.3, 35.5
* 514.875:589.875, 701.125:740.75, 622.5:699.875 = 5.7 deg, 27.9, 31.2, 36.8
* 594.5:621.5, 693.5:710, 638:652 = 0.3 deg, 26.5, 29.3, 35.3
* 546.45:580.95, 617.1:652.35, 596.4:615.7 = 0.9 deg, 27.9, 26.4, 27.5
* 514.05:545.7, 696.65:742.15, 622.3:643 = 4.3 deg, 28.6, 26.2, 36.7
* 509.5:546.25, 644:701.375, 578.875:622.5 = 6.7 deg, 28.6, 26.1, 33.2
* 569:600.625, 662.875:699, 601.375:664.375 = 3.7 deg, 25.7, 28.1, 33.9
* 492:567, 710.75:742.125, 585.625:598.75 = 2.3 deg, 28.3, 25.7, 37.3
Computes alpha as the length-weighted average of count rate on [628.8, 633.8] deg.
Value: 25.1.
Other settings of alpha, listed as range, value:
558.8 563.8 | 29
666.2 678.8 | 32.9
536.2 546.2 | 29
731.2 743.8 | 38.3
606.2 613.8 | 26.6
